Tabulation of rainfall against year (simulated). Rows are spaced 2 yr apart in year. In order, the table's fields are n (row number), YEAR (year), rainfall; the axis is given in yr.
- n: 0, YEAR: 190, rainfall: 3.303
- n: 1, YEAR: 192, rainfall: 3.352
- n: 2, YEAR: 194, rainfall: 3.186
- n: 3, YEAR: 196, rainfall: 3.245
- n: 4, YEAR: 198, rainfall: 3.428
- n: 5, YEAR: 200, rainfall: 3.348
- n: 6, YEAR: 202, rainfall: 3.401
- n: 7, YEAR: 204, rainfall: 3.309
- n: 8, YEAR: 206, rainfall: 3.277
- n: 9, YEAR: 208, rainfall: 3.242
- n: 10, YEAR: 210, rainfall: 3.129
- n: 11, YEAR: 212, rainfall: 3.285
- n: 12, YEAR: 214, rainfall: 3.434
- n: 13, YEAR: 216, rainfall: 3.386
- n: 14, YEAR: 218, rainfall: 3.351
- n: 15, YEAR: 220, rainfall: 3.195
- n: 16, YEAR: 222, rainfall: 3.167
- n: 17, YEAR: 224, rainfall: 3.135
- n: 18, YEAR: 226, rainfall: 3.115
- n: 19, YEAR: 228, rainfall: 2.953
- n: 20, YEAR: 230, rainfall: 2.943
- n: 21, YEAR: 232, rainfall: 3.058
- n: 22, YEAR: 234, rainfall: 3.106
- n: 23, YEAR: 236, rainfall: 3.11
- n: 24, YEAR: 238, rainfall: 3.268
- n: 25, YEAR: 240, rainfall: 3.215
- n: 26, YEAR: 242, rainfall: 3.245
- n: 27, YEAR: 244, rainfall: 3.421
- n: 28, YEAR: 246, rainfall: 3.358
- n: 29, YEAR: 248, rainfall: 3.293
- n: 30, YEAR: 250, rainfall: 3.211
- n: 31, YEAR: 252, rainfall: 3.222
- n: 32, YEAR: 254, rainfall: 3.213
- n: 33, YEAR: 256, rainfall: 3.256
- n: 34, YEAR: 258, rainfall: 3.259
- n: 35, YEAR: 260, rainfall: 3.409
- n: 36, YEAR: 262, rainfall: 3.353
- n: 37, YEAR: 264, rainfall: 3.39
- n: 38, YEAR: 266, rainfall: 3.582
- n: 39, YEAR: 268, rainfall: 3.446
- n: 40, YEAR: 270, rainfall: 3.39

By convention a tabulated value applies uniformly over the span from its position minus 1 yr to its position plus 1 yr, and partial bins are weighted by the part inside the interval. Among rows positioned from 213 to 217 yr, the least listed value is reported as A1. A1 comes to 3.386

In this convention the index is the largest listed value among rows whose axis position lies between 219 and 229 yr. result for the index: 3.195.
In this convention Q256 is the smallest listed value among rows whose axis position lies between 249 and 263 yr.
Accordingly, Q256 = 3.211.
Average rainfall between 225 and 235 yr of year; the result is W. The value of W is 3.03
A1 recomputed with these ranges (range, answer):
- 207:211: 3.129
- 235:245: 3.11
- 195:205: 3.245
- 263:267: 3.39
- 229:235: 2.943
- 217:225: 3.135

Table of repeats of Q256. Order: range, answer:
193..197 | 3.186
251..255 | 3.213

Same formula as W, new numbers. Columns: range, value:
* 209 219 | 3.32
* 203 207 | 3.29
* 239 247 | 3.31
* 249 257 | 3.23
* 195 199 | 3.34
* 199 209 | 3.32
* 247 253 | 3.24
